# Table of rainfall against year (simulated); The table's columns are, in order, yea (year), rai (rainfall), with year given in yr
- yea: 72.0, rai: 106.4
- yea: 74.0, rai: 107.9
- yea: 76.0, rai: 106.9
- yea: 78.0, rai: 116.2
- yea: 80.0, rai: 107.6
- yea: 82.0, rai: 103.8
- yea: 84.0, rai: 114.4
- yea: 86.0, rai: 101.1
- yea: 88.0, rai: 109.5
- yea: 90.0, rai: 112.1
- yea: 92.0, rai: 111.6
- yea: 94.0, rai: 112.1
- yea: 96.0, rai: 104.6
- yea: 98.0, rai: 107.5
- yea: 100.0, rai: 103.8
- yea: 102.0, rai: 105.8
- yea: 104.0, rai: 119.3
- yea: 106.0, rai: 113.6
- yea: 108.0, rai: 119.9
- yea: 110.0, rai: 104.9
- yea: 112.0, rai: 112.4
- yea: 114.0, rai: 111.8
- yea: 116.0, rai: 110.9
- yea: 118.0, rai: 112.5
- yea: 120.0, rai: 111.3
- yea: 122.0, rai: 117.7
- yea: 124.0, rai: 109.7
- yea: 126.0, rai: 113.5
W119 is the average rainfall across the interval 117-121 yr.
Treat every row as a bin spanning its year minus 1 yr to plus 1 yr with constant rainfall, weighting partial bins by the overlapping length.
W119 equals 112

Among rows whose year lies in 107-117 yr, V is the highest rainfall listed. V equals 119.9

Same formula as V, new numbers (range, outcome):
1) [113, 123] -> 117.7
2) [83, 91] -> 114.4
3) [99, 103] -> 105.8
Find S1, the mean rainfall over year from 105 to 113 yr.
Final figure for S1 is 113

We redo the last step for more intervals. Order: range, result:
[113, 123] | 113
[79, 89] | 107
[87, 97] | 110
